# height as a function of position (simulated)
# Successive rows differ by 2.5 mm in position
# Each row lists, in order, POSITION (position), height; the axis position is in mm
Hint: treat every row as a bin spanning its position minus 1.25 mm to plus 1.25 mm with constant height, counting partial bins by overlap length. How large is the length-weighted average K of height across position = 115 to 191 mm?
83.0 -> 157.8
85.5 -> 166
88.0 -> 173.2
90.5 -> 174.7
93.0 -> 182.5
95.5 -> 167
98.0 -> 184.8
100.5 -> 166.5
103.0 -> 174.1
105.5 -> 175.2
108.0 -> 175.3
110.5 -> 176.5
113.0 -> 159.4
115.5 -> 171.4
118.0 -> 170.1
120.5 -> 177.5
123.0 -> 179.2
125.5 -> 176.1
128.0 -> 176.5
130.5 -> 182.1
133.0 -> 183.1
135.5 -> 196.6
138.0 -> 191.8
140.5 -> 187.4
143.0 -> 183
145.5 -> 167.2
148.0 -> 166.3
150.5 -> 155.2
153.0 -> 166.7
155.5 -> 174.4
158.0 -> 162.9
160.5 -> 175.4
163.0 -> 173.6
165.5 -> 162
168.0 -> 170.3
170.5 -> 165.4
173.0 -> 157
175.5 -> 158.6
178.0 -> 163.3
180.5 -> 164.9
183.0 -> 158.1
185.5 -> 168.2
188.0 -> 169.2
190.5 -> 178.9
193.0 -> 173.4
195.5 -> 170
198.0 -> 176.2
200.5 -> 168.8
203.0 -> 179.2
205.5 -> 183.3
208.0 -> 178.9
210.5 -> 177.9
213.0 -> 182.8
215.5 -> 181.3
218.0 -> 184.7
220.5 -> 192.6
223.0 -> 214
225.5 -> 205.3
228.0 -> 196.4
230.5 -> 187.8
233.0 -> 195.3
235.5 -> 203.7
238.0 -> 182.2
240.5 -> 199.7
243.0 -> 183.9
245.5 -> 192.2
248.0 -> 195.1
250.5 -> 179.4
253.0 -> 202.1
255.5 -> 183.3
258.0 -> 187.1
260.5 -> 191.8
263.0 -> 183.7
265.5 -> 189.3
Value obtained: 172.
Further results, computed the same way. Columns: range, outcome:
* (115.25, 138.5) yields 180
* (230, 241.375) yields 194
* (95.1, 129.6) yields 174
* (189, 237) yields 186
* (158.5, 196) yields 167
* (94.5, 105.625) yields 173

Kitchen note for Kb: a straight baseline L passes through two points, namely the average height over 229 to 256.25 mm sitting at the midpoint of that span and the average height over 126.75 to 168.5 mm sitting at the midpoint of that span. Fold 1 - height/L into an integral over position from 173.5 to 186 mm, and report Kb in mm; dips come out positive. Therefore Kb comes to 1.3 mm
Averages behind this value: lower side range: 175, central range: 162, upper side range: 192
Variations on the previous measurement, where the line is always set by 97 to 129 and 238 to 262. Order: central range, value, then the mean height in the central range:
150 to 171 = 1.4 mm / 168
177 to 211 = 2.1 mm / 172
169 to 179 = 1.1 mm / 161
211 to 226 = -0.5 mm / 192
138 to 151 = 0.2 mm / 175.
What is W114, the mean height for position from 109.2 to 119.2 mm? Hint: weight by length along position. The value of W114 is 169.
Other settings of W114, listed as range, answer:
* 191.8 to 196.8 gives 172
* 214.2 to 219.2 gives 183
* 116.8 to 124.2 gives 176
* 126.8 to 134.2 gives 181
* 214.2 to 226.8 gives 196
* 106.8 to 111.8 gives 176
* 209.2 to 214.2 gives 180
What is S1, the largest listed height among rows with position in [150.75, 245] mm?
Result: 214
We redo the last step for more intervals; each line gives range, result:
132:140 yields 196.6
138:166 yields 191.8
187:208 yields 183.3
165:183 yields 170.3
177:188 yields 169.2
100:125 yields 179.2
